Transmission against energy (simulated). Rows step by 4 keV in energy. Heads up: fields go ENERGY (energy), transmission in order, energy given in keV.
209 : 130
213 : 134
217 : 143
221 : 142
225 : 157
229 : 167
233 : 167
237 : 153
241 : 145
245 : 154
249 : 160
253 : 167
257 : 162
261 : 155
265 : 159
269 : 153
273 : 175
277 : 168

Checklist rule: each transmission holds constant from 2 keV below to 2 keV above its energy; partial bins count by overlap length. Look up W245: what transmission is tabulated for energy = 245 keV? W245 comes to 154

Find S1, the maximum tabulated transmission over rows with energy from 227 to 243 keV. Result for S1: 167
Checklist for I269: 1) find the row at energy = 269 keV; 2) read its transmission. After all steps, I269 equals 153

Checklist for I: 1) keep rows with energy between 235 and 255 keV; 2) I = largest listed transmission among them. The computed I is 167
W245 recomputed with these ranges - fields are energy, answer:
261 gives 155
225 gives 157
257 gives 162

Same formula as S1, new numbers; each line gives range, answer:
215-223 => 143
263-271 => 159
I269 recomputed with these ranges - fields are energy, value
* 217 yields 143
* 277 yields 168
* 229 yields 167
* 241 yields 145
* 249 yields 160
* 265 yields 159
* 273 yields 175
